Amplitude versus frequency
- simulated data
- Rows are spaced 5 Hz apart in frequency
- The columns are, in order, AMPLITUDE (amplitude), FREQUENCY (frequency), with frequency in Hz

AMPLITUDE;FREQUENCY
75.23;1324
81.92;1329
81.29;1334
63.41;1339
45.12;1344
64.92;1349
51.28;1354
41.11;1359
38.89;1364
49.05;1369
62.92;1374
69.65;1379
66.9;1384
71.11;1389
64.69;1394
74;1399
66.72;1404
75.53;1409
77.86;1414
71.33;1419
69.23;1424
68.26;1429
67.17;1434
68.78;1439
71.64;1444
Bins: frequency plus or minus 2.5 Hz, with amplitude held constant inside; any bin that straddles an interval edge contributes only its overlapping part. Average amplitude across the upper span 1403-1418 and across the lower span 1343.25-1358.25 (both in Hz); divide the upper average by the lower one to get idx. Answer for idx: 1.4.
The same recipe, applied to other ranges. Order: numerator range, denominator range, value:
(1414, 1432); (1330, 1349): 1.09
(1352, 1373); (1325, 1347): 0.68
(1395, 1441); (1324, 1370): 1.21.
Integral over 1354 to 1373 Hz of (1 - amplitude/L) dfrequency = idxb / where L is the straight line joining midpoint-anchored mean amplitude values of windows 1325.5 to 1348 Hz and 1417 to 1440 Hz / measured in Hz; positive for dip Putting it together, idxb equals 6.30 Hz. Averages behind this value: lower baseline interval 68.1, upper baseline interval 68.9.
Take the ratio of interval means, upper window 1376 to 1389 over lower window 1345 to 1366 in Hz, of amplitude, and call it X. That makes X 1.40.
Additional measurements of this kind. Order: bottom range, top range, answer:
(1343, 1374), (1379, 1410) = 1.40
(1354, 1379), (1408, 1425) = 1.46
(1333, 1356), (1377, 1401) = 1.15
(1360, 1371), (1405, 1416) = 1.74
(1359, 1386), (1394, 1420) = 1.30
